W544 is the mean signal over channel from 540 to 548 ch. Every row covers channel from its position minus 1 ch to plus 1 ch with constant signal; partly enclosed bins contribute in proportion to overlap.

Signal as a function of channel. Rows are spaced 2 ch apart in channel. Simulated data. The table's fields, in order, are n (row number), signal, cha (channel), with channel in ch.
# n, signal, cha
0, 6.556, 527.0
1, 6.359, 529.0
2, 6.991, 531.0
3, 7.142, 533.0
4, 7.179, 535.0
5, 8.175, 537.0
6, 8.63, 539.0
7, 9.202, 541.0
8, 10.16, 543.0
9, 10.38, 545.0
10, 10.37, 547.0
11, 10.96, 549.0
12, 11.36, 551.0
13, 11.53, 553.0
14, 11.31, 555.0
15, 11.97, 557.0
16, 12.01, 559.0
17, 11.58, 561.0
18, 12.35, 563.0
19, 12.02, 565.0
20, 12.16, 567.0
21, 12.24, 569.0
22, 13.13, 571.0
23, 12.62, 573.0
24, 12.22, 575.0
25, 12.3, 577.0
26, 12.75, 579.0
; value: 10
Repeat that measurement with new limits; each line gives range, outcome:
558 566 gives 12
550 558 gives 11.5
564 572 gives 12.4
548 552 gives 11.2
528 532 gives 6.67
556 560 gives 12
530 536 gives 7.1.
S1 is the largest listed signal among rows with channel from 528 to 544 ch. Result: 10.16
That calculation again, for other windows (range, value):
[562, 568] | 12.35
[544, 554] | 11.53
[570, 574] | 13.13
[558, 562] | 12.01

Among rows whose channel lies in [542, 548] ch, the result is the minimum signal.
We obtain 10.16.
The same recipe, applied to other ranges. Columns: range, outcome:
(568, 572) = 12.24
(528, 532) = 6.359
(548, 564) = 10.96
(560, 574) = 11.58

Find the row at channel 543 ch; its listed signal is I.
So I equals 10.16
